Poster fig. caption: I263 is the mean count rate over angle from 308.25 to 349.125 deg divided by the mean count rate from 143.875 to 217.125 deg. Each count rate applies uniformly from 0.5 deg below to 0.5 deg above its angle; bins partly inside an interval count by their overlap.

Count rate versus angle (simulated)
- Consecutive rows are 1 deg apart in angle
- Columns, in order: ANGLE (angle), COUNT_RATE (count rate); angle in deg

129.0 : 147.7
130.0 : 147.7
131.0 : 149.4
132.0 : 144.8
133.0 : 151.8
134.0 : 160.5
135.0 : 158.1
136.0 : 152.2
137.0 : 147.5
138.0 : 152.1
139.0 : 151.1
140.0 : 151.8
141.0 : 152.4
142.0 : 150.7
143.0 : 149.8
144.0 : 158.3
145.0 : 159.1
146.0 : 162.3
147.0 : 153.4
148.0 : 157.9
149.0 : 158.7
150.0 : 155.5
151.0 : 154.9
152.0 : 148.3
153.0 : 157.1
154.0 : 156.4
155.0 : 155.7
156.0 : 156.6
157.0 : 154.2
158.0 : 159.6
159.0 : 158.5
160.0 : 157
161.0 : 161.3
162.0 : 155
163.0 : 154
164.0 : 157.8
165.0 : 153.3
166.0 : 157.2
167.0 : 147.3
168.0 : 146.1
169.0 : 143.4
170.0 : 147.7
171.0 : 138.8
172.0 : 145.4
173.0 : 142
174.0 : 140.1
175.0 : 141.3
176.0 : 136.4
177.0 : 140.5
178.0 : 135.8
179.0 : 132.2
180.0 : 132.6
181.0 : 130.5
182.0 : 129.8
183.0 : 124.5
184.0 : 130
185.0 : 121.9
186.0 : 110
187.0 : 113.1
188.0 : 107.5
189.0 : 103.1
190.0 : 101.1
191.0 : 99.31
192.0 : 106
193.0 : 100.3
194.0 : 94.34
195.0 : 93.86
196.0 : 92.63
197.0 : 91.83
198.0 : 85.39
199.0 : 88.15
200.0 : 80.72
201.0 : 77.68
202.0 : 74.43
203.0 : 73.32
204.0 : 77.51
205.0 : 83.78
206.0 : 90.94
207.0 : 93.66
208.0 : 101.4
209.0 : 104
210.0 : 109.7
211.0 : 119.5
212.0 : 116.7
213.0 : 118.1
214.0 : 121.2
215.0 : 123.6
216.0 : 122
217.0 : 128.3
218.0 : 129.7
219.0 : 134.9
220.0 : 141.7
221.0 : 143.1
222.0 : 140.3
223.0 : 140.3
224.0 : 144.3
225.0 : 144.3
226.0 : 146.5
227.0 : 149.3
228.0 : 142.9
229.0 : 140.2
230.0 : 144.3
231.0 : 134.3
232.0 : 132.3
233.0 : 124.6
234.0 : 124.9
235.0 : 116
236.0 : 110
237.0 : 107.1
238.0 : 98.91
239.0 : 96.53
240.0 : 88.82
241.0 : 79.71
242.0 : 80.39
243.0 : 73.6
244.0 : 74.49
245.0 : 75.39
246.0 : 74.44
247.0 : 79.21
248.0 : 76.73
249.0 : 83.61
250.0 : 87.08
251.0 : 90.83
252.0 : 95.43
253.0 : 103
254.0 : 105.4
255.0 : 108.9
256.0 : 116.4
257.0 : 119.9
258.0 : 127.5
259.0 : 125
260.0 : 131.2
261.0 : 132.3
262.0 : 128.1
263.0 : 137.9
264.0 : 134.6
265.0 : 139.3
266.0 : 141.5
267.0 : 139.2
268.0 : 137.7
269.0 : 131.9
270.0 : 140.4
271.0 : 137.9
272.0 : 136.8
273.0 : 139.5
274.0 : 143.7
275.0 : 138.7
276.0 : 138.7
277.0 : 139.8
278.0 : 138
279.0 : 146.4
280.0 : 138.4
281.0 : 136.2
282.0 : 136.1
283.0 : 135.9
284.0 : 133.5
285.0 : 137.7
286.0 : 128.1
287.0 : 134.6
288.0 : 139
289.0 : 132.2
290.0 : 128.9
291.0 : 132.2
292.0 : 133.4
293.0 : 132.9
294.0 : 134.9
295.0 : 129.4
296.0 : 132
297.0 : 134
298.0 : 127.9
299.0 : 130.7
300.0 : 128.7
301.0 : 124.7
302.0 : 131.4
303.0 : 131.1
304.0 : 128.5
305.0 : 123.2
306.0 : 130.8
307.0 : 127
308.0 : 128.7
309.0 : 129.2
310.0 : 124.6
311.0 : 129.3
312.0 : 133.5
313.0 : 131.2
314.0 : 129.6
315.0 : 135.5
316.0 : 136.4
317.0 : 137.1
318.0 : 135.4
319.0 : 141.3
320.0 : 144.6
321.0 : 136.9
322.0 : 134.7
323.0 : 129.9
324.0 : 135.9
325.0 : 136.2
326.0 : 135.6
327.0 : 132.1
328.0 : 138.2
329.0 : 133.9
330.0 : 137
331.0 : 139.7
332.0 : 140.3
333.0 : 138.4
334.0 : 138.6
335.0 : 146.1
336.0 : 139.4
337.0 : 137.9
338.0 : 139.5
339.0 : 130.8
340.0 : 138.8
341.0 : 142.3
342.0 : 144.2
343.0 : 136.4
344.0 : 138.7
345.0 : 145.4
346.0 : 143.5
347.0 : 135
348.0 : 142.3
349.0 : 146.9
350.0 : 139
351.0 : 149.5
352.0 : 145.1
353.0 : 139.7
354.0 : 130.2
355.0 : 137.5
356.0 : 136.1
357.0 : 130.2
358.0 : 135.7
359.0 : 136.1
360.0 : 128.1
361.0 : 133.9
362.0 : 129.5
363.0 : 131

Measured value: 1.08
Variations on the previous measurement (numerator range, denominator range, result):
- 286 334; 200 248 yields 1.20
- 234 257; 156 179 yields 0.63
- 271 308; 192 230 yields 1.19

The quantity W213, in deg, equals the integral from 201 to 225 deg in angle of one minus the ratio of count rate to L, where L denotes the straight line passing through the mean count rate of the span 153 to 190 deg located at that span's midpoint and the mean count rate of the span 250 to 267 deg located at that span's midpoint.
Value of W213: 3.0 deg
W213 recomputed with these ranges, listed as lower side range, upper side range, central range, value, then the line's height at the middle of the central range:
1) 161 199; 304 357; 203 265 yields 7.93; 130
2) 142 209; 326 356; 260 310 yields 0.64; 136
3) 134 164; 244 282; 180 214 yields 9.38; 141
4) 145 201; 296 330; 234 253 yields 6.20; 133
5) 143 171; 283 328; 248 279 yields 2.99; 139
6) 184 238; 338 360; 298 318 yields 0.19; 131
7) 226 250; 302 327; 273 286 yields -1.96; 120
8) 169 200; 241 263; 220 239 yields -4.57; 106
